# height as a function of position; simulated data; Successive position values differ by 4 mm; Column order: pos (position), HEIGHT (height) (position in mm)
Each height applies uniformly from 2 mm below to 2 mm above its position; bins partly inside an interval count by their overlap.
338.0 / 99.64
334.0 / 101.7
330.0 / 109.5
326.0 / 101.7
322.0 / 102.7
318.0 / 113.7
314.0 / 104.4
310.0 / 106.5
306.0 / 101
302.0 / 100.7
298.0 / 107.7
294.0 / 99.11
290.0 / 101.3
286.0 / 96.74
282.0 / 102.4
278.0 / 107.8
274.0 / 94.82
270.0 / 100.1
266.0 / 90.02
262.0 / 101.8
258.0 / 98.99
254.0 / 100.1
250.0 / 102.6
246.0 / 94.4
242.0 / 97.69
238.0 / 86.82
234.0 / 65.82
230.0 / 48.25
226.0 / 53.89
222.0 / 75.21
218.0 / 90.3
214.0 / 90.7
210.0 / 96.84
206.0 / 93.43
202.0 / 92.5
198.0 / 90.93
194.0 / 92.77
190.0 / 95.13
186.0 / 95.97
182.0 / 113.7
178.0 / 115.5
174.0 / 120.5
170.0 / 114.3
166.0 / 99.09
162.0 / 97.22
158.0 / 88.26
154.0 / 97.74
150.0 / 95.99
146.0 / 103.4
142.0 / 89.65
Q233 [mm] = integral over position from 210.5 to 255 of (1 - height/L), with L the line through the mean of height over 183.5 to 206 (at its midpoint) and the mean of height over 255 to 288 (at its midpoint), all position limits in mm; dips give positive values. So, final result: 6.5 mm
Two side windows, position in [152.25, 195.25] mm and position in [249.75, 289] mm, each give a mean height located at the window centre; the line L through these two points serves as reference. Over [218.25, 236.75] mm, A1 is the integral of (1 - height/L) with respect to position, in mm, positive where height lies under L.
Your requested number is 6.7 mm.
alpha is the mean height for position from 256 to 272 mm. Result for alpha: 97.7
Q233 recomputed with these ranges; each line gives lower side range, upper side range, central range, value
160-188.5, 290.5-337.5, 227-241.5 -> 5.0 mm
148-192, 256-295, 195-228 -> 5.2 mm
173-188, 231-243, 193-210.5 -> 1.0 mm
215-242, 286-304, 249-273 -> -3.3 mm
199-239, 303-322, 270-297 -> -0.9 mm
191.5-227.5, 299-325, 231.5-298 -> 0.3 mm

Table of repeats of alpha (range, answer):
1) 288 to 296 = 100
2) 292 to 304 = 103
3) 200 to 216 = 93.4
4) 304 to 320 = 106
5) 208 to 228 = 81.4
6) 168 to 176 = 117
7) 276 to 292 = 102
